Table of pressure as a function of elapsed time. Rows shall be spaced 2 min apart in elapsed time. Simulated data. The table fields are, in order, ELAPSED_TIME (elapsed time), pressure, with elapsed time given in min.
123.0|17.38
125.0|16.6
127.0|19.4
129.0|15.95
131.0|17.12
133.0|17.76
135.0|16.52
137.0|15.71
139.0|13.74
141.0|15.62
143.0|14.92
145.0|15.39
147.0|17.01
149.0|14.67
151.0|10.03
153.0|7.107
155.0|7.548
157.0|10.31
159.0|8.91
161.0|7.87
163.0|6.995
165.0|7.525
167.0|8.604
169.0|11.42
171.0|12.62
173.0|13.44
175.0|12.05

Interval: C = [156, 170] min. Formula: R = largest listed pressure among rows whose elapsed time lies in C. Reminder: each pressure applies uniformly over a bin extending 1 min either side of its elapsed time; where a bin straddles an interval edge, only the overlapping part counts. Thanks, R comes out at 11.42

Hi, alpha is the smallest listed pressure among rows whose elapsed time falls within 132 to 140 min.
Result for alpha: 13.74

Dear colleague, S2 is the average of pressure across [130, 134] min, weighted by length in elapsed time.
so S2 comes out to 17.4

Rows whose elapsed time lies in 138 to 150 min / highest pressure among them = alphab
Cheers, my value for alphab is 17.01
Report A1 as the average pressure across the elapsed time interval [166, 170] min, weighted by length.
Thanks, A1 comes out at 10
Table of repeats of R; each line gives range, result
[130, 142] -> 17.76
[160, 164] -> 7.87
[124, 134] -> 19.4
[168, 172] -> 12.62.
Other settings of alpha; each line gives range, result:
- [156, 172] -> 6.995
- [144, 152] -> 10.03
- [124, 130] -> 15.95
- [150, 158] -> 7.107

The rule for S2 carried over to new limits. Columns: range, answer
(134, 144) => 15.3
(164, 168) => 8.06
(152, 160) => 8.47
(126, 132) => 17.5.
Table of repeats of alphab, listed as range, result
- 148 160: 14.67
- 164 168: 8.604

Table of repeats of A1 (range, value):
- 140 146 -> 15.3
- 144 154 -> 12.8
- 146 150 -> 15.8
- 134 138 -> 16.1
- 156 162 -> 9.03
